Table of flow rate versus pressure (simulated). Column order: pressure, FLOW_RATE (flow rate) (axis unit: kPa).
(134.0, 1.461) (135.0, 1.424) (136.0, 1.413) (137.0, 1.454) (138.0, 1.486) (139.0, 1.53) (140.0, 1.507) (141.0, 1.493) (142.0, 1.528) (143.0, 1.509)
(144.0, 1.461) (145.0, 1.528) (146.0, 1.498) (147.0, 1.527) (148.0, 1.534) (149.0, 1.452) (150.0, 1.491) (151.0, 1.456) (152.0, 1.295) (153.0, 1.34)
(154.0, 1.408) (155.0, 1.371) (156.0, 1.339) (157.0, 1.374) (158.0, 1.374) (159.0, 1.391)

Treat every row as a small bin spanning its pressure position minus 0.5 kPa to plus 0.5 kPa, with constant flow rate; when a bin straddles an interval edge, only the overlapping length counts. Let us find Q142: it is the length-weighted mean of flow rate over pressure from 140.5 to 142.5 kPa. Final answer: 1.51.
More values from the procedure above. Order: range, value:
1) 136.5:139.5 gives 1.49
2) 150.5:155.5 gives 1.37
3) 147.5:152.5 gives 1.45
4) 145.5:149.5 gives 1.5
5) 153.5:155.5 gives 1.39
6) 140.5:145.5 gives 1.5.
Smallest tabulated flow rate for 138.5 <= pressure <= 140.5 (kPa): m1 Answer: 1.507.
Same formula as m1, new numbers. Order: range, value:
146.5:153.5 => 1.295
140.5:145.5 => 1.461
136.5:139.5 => 1.454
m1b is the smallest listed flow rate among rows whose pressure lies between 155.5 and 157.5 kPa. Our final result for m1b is 1.339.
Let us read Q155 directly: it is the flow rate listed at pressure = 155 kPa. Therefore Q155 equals 1.371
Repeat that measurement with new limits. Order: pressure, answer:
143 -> 1.509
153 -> 1.34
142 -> 1.528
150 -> 1.491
